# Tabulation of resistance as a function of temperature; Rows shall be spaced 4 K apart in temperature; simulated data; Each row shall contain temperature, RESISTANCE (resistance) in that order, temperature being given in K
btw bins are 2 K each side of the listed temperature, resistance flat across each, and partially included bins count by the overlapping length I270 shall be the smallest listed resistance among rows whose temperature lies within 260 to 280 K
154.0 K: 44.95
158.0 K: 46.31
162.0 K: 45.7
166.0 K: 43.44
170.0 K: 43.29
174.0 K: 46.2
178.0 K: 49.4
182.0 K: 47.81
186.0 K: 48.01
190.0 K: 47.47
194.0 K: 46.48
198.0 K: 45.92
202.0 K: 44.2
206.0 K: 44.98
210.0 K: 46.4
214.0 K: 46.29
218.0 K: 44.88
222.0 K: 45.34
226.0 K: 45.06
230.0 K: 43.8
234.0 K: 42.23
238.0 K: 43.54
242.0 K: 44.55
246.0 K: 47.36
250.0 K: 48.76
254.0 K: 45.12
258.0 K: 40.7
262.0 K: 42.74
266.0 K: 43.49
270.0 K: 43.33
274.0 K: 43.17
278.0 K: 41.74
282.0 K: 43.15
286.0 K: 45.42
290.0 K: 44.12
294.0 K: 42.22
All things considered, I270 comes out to 41.74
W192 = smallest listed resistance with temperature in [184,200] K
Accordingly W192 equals 45.92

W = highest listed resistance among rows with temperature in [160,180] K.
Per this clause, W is 49.4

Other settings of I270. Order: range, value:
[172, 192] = 46.2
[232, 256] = 42.23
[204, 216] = 44.98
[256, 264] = 40.7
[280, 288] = 43.15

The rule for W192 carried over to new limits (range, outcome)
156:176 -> 43.29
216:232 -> 43.8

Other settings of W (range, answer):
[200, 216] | 46.4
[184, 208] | 48.01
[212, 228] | 46.29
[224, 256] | 48.76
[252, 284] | 45.12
